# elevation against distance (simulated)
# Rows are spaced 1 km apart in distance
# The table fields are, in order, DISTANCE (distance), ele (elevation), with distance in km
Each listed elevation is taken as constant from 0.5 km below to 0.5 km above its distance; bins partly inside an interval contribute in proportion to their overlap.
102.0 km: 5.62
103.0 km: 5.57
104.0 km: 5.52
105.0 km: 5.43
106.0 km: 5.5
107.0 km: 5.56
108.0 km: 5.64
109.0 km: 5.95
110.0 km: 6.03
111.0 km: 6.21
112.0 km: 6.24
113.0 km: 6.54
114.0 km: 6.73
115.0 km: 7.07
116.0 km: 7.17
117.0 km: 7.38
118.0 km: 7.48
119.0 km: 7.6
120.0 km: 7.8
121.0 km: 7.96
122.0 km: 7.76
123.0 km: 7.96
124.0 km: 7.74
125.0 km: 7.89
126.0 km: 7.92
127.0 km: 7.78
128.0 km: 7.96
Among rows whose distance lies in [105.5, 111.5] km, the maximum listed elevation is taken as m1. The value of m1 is 6.21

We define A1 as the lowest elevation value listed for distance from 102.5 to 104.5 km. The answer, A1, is 5.52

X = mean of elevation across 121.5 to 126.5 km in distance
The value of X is 7.85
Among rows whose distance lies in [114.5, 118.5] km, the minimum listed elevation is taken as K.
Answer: 7.07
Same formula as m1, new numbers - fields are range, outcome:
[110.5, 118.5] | 7.48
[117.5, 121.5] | 7.96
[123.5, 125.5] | 7.89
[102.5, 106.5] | 5.57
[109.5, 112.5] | 6.24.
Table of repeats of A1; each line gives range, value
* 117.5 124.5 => 7.48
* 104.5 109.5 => 5.43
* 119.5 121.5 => 7.8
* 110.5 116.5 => 6.21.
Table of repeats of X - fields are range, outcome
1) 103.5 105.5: 5.47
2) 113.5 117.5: 7.09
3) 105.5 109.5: 5.66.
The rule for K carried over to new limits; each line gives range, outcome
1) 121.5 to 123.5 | 7.76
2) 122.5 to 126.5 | 7.74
